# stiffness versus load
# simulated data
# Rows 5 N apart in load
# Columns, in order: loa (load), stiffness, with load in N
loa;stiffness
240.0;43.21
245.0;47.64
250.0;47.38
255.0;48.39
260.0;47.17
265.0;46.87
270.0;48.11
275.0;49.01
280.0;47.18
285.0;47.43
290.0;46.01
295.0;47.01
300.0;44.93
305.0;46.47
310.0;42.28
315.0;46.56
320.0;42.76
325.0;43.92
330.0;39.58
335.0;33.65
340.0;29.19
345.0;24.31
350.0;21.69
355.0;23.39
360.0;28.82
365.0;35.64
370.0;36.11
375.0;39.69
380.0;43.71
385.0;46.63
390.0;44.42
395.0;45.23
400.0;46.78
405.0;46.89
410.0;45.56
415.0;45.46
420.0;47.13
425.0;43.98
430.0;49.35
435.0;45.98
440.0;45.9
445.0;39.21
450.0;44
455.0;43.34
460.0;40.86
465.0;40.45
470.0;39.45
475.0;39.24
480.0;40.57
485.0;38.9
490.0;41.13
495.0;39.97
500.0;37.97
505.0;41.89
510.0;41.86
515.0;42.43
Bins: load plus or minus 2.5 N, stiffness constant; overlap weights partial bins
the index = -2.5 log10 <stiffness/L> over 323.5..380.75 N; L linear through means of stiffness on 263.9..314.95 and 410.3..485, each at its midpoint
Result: 0.35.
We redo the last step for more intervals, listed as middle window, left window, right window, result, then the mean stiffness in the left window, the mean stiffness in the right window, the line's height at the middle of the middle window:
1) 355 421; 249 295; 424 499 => 0.06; 47.5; 42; 44.1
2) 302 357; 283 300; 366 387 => 0.22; 46.5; 41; 44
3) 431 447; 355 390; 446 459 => -0.06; 37.8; 42.8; 42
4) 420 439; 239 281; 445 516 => -0.10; 47.4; 40.8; 42.3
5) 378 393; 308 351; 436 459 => -0.14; 36.4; 43.2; 39.6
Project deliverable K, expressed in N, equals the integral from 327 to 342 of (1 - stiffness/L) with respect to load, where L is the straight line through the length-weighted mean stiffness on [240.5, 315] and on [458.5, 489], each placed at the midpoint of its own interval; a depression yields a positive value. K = 3.4 N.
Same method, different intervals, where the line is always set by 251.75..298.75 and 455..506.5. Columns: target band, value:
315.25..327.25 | 0.5 N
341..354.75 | 6.5 N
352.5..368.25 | 5.2 N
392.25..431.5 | -3.3 N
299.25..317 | 0.5 N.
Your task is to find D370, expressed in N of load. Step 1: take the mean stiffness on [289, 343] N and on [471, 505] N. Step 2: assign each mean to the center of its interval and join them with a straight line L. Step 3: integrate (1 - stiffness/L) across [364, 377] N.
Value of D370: 1.24 N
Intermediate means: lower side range 41.8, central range 37.2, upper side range 39.8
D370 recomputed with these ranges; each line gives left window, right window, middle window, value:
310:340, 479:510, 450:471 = -0.66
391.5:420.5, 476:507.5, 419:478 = -0.02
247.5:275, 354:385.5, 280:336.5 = -1.63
